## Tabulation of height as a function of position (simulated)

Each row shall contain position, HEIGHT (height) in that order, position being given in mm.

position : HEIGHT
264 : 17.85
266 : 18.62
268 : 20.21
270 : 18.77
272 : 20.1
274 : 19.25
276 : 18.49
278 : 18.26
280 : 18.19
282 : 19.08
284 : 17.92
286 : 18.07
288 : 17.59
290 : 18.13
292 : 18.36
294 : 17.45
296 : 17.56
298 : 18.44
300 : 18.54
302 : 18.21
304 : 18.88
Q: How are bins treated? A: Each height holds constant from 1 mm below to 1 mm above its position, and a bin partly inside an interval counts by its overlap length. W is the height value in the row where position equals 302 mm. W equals 18.21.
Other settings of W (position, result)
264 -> 17.85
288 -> 17.59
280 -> 18.19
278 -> 18.26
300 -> 18.54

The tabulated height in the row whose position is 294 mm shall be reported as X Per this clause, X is 17.45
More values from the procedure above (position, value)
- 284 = 17.92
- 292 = 18.36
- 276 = 18.49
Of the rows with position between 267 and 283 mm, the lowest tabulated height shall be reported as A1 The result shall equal 18.19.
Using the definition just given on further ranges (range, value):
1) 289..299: 17.45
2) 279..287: 17.92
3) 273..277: 18.49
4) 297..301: 18.44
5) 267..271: 18.77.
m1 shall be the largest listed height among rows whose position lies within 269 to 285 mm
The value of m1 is 20.1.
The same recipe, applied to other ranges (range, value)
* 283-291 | 18.13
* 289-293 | 18.36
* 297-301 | 18.54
